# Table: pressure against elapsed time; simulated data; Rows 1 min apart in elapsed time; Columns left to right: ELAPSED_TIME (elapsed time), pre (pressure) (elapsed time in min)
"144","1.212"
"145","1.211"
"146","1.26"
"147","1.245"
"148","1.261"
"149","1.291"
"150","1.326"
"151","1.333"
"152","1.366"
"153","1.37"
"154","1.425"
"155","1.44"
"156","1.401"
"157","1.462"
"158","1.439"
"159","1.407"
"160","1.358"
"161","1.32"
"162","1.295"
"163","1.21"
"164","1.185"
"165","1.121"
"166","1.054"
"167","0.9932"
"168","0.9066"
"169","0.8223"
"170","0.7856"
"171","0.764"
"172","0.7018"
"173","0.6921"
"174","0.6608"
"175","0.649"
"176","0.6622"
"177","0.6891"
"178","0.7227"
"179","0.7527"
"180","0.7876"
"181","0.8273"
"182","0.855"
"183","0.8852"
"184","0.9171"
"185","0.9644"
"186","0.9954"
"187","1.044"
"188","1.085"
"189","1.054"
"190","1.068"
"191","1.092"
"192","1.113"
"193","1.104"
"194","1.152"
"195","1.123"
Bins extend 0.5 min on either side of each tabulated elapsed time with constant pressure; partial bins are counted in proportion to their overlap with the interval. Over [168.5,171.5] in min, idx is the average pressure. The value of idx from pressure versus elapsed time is 0.791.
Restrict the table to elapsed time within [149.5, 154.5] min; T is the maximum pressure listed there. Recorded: 1.425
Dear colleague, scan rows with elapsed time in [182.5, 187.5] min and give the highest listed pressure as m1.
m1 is 1.044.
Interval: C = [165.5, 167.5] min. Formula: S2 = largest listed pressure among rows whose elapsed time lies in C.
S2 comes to 1.054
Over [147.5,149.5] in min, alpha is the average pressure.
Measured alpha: 1.28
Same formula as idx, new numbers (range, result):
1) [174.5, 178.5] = 0.681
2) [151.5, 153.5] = 1.37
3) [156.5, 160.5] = 1.42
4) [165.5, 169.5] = 0.944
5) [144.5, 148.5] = 1.24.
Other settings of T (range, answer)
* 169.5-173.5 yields 0.7856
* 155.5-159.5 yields 1.462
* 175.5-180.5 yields 0.7876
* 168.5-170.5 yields 0.8223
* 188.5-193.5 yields 1.113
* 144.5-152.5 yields 1.366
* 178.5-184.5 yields 0.9171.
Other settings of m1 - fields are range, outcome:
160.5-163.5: 1.32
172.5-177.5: 0.6921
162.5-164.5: 1.21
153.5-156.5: 1.44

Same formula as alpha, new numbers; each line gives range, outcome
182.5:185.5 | 0.922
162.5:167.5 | 1.11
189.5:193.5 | 1.09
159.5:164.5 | 1.27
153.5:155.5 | 1.43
